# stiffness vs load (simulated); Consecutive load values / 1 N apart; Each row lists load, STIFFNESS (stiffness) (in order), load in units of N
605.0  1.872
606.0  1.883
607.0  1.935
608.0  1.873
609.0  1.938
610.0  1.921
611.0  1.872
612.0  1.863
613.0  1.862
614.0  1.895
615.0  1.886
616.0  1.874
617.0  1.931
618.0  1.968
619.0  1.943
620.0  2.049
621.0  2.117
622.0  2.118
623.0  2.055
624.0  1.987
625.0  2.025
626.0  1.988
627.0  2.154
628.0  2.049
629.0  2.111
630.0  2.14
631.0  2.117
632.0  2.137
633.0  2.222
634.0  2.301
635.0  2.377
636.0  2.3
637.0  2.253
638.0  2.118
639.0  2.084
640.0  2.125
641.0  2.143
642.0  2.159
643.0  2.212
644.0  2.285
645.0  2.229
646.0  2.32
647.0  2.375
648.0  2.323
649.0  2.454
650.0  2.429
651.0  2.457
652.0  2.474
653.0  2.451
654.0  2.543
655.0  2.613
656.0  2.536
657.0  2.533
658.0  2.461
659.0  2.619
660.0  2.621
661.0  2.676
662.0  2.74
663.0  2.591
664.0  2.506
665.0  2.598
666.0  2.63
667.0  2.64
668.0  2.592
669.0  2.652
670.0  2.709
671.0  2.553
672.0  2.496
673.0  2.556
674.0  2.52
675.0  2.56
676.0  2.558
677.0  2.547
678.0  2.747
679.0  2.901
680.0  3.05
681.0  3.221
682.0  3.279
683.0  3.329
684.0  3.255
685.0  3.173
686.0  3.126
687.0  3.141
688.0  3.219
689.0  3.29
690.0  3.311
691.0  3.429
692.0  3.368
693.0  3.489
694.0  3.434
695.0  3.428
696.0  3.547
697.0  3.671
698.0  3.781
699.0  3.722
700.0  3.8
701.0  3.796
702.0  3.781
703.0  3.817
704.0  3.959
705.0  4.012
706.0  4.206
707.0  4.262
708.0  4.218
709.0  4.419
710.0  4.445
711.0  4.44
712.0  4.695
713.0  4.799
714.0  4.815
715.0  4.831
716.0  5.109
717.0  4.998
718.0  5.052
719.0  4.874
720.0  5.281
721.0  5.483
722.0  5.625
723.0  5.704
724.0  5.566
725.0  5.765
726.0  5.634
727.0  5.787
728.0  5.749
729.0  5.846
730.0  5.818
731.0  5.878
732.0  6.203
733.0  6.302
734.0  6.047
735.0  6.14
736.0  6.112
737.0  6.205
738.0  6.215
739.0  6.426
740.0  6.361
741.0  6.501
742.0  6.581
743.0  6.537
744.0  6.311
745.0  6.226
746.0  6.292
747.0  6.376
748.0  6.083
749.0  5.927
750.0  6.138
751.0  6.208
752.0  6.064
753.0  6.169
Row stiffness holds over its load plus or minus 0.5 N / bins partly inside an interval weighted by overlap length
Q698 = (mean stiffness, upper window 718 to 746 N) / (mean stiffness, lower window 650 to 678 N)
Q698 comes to 2.3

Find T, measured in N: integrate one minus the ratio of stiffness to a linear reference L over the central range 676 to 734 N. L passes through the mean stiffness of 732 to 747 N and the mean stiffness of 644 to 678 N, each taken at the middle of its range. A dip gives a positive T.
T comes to 5.1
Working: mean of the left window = 2.53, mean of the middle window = 4.29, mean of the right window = 6.3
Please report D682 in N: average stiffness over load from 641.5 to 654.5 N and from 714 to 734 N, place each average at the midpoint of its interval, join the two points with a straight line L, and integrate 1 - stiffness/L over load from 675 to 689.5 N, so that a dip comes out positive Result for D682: 2.9 N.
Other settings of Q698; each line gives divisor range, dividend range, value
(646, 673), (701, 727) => 1.88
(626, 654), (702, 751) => 2.44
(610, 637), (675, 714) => 1.75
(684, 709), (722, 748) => 1.68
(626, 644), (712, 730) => 2.46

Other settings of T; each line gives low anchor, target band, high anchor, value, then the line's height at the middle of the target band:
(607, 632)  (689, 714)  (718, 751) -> 4.84 N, 4.84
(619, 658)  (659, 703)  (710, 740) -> 9.37 N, 3.87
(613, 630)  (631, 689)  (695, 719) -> 8.33 N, 3.02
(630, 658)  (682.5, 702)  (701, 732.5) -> 3.06 N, 4.09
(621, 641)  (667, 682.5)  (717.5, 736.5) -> 4.32 N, 3.78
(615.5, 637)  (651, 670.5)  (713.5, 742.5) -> 4.36 N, 3.34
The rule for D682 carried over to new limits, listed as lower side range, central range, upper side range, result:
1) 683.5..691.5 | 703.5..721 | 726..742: 0.5 N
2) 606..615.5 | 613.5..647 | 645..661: 0.7 N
